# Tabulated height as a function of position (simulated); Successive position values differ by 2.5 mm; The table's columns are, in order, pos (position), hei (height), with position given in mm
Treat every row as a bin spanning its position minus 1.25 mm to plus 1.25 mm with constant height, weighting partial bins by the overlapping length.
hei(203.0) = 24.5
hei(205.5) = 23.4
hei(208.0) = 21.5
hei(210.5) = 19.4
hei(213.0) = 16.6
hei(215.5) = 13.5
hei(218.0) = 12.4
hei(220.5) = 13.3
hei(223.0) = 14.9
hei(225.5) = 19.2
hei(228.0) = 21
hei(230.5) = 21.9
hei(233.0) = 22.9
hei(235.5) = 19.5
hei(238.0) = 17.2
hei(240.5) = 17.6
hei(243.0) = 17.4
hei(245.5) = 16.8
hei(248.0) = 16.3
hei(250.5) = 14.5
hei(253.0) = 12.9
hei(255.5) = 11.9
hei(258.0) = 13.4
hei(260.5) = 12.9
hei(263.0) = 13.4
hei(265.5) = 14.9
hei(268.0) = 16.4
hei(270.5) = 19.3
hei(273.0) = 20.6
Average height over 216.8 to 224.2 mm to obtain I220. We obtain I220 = 13.5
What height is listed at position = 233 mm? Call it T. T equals 22.9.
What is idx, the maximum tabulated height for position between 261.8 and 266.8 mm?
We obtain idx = 14.9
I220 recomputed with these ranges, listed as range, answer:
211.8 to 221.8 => 13.9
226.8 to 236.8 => 21.3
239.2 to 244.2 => 17.5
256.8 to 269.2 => 14.2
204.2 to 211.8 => 21.4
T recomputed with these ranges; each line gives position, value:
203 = 24.5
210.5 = 19.4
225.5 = 19.2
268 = 16.4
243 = 17.4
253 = 12.9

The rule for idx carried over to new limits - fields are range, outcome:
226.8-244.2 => 22.9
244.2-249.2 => 16.8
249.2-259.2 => 14.5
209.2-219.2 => 19.4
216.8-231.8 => 21.9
